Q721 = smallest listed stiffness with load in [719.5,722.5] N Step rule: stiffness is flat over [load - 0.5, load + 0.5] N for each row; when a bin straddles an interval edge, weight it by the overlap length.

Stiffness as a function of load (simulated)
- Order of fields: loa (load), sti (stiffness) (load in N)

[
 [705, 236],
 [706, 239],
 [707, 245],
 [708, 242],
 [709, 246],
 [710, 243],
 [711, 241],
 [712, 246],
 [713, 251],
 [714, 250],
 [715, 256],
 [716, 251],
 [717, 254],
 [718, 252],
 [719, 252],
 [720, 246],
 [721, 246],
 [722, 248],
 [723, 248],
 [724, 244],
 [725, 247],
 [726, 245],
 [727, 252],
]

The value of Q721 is 246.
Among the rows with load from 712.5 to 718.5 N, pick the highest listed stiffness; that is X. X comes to 256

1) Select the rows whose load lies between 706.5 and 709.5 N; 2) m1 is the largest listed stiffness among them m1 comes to 246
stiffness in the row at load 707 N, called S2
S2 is 245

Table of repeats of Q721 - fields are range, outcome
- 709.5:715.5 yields 241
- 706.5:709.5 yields 242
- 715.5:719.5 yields 251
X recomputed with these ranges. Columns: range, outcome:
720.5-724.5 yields 248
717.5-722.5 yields 252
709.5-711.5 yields 243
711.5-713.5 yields 251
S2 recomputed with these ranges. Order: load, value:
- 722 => 248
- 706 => 239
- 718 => 252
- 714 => 250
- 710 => 243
